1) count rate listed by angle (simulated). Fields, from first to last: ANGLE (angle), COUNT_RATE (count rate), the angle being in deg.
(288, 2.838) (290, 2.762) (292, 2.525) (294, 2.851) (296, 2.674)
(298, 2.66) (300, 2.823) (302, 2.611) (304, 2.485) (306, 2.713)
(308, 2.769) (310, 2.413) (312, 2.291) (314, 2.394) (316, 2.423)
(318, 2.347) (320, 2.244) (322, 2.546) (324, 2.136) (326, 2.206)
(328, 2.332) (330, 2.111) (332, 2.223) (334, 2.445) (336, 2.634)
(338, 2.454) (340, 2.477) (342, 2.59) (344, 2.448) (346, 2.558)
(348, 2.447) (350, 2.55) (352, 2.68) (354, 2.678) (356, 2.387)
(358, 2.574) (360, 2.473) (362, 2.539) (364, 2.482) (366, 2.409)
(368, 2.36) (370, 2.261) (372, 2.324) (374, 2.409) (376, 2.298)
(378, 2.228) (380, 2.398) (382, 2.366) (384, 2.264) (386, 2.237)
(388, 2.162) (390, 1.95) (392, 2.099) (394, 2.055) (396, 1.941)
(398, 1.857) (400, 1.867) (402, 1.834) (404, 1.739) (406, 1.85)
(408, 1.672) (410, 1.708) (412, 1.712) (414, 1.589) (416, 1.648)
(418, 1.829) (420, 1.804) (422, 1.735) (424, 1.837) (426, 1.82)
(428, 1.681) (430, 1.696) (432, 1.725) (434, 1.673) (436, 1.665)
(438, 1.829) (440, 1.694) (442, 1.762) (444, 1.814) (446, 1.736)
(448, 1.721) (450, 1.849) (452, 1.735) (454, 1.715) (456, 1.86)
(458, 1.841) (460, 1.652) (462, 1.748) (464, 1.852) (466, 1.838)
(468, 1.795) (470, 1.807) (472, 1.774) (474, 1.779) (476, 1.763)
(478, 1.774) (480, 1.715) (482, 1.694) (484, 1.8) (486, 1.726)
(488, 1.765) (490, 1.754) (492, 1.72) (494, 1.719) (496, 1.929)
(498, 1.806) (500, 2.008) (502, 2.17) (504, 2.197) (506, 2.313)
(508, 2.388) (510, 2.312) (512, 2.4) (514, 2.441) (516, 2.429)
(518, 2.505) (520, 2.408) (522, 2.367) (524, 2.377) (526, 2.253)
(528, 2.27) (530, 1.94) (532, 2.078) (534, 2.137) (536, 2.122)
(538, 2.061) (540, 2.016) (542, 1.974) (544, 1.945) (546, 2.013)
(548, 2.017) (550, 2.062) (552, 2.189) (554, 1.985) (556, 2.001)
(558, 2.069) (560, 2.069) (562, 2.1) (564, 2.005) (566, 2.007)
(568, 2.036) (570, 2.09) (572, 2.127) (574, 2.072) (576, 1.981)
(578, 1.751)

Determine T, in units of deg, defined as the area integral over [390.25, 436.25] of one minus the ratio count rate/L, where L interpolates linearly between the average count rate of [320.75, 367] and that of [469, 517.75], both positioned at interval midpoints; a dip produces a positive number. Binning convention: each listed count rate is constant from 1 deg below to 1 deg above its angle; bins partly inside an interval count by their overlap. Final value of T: 9.1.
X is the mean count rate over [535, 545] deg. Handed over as 2.02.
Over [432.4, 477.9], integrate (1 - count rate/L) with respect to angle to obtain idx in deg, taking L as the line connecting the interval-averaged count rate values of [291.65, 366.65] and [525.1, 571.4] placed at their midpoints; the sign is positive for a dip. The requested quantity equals 9.6 deg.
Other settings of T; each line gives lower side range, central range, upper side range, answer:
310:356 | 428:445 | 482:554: 3.86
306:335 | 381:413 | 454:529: 3.52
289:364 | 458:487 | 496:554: 6.34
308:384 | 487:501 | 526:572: 2.21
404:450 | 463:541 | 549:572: -4.42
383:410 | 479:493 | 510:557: 2.40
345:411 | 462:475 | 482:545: 2.07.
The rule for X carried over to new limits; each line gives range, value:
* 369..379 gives 2.3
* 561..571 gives 2.05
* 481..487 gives 1.74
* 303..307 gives 2.6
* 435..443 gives 1.74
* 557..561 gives 2.07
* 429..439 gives 1.72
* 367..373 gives 2.31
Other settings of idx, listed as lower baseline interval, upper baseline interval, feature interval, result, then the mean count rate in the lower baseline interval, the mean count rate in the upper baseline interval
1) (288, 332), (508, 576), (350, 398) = 1.5 deg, 2.49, 2.15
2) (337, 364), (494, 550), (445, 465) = 4.7 deg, 2.53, 2.17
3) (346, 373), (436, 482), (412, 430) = 2.7 deg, 2.48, 1.77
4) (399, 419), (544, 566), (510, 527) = -3.7 deg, 1.74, 2.04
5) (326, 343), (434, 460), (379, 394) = -0.7 deg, 2.4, 1.76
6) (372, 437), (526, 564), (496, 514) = -1.6 deg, 1.92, 2.06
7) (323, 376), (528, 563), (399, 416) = 4.2 deg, 2.43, 2.05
